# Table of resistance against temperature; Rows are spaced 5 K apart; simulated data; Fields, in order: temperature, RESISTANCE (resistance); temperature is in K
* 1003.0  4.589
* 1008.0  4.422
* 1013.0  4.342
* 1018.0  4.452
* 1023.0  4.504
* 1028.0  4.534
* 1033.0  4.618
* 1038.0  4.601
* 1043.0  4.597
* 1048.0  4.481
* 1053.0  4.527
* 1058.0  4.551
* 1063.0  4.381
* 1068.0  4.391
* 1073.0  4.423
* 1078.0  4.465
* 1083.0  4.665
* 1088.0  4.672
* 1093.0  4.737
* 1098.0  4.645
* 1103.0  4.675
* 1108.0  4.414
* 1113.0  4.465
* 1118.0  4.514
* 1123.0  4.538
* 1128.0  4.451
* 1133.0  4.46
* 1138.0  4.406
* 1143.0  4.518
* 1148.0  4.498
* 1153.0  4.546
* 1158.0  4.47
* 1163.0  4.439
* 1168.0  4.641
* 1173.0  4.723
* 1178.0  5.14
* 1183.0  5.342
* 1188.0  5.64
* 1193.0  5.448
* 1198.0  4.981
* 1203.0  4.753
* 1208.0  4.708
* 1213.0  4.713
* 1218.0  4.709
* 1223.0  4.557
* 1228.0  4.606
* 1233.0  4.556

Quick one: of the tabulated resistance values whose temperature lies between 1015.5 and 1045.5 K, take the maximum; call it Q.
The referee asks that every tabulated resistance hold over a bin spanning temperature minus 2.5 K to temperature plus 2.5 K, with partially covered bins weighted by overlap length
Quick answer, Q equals 4.618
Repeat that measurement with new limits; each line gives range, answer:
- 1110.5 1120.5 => 4.514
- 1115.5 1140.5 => 4.538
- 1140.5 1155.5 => 4.546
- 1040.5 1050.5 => 4.597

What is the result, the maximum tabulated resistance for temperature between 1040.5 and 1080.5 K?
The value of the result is 4.597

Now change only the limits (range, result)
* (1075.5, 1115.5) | 4.737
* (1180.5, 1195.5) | 5.64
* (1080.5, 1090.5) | 4.672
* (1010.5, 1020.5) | 4.452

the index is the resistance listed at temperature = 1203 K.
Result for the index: 4.753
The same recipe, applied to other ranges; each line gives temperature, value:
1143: 4.518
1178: 5.14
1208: 4.708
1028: 4.534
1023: 4.504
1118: 4.514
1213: 4.713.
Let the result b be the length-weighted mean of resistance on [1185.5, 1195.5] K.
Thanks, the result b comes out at 5.54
